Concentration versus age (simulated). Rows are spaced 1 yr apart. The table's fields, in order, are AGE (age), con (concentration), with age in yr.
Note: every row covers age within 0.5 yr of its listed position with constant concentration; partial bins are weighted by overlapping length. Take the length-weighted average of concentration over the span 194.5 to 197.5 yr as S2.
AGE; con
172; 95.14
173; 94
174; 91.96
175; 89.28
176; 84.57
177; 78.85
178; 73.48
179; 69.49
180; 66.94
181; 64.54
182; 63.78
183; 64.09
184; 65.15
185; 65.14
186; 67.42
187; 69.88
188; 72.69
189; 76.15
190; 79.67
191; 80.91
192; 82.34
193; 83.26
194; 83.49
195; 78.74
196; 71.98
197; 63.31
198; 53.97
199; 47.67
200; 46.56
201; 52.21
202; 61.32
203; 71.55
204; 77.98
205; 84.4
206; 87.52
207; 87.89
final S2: 71.3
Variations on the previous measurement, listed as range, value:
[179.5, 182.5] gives 65.1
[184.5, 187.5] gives 67.5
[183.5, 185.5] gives 65.1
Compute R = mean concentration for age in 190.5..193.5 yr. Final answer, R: 82.2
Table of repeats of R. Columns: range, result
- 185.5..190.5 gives 73.2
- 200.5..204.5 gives 65.8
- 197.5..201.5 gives 50.1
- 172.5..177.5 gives 87.7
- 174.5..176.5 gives 86.9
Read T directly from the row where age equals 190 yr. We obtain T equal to 79.67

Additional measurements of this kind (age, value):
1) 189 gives 76.15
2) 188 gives 72.69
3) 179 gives 69.49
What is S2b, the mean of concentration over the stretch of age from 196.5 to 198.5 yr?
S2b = 58.6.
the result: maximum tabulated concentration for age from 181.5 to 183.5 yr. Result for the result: 64.09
